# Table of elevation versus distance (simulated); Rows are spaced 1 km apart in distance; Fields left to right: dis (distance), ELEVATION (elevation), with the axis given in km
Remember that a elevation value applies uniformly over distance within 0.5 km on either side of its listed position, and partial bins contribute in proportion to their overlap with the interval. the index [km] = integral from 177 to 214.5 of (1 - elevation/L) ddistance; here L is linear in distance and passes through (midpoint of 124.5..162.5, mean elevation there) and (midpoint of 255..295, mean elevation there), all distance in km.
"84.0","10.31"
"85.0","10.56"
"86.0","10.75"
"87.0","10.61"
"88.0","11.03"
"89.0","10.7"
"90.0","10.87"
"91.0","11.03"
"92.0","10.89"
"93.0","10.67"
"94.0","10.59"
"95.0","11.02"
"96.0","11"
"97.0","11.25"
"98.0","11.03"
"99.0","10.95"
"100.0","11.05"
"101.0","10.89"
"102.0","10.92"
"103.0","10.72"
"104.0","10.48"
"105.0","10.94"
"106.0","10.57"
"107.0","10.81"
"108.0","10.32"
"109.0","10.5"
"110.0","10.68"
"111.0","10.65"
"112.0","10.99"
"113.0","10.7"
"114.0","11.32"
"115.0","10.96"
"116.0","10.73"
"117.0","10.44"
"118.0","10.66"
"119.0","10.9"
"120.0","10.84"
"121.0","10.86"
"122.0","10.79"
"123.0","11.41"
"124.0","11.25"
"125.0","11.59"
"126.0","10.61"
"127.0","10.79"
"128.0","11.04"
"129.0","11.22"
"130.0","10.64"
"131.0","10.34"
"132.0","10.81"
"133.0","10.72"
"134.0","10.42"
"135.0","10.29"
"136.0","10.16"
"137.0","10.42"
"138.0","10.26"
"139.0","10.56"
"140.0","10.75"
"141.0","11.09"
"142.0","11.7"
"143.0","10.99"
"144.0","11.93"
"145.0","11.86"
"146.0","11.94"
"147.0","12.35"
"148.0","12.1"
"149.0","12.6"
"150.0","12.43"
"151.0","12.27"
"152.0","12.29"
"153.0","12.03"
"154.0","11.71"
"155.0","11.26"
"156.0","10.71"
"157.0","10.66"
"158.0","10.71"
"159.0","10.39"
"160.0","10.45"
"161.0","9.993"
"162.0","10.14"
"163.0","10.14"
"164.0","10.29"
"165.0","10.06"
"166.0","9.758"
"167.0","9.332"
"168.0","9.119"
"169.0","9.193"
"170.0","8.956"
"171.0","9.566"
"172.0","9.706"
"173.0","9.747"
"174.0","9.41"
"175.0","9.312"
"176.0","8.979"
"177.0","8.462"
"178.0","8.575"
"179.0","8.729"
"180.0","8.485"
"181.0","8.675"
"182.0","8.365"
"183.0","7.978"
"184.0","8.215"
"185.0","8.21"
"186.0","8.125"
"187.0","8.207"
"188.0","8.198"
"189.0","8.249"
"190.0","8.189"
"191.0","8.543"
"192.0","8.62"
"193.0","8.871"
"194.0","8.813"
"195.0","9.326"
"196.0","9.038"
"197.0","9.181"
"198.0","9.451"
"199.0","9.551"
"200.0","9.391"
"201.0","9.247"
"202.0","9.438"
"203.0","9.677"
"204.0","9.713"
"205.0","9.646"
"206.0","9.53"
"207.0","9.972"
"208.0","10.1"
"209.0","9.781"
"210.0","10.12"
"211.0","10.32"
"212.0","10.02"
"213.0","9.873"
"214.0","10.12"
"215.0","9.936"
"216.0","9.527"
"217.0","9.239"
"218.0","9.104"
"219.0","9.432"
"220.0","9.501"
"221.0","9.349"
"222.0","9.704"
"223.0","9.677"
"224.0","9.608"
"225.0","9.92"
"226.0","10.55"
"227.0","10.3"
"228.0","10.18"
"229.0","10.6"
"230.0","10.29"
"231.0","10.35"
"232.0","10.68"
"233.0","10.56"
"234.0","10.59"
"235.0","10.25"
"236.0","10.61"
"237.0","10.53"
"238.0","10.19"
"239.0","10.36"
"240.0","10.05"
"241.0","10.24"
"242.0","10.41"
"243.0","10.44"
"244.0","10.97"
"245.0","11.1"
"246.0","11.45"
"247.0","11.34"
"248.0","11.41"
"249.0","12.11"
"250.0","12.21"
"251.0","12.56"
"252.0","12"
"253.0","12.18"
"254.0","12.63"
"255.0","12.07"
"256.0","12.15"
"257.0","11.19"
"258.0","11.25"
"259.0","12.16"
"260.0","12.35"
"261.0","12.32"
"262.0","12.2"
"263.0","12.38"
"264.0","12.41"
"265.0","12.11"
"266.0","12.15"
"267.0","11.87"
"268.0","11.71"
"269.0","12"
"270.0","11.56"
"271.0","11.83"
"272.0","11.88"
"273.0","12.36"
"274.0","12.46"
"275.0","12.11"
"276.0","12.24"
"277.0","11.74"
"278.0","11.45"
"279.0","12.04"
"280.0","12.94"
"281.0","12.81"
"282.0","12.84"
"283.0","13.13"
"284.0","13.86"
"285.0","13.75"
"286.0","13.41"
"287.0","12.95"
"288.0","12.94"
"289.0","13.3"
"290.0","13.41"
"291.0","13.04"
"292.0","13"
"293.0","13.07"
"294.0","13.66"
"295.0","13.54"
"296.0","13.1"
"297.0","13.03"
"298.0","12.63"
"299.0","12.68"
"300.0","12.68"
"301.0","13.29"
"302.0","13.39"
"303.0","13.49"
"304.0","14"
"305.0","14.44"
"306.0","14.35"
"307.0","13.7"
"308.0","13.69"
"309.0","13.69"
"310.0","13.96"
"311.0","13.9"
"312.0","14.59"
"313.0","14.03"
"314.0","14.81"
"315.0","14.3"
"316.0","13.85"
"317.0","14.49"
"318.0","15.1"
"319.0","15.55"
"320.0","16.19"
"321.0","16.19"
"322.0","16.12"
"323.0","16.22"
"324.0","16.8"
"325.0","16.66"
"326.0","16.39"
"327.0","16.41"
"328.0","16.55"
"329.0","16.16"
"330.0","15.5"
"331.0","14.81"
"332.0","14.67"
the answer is 8.3 km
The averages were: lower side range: 11.1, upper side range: 12.5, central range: 9.09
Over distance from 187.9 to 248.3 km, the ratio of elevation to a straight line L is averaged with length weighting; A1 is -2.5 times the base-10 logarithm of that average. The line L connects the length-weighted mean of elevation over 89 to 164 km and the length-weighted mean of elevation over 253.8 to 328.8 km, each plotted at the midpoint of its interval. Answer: 0.24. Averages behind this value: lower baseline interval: 11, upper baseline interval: 13.4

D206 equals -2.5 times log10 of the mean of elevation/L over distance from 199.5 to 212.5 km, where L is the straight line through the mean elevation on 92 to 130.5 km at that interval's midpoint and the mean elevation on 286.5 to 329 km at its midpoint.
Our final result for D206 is 0.27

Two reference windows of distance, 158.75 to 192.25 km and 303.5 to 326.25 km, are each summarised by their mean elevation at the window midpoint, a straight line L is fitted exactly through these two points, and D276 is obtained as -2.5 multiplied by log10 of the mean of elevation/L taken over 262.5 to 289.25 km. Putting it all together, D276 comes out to 0.07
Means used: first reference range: 9.06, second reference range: 14.9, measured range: 12.4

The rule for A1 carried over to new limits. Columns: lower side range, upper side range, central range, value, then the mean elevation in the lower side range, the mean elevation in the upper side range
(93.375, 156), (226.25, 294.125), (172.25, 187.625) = 0.30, 11.1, 11.8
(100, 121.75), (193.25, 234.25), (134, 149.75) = -0.08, 10.8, 9.78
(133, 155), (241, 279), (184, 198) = 0.32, 11.4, 11.8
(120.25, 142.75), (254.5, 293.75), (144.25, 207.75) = 0.16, 10.8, 12.4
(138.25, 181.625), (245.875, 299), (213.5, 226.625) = 0.19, 10.4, 12.4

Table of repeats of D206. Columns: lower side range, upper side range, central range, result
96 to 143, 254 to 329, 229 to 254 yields 0.155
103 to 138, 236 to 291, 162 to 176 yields 0.167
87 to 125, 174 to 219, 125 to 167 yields -0.093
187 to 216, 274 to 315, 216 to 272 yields 0.015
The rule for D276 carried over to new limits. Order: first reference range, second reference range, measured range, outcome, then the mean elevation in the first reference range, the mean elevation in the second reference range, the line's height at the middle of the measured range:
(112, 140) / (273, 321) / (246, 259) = 0.08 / 10.8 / 13.5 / 12.8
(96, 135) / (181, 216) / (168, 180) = 0.06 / 10.8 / 9.17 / 9.66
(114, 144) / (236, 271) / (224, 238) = 0.11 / 10.8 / 11.6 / 11.4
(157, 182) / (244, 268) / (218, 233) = 0.11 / 9.51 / 12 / 11.1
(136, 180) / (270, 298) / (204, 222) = 0.18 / 10.5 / 12.8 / 11.5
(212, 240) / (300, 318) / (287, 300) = 0.01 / 10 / 14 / 13.3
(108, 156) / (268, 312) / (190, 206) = 0.28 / 11.1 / 13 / 11.9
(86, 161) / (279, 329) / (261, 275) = 0.12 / 11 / 14.1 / 13.5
